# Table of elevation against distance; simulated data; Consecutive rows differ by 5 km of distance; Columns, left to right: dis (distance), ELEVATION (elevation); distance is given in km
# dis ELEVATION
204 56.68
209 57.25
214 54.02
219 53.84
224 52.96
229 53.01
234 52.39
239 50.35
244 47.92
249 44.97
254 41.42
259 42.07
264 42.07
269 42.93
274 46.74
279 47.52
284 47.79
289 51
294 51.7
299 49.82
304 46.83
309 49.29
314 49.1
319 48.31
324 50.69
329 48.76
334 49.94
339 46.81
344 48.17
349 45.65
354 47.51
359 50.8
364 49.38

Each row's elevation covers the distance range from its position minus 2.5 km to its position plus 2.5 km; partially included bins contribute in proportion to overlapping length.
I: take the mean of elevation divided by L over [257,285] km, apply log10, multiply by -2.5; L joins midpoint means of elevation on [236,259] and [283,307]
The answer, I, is 0.07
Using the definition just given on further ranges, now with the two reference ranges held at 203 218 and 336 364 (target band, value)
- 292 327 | 0.02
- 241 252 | 0.16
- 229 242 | 0.06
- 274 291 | 0.07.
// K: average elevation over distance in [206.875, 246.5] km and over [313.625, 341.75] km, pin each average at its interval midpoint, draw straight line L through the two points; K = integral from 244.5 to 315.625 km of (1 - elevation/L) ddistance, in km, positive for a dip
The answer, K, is 5.6 km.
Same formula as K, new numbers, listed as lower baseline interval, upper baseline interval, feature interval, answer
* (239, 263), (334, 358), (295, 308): -0.7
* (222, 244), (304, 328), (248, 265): 2.8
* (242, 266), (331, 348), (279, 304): -2.1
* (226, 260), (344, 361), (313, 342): -0.6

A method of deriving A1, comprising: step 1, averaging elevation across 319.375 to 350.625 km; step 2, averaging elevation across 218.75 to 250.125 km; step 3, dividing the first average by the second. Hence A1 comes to 1.0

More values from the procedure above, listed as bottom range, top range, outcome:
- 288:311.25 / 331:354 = 0.96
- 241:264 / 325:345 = 1.10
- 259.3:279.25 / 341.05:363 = 1.09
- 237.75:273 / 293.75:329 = 1.11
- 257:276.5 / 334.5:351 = 1.09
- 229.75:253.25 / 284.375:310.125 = 1.02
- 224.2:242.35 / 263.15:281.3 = 0.87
